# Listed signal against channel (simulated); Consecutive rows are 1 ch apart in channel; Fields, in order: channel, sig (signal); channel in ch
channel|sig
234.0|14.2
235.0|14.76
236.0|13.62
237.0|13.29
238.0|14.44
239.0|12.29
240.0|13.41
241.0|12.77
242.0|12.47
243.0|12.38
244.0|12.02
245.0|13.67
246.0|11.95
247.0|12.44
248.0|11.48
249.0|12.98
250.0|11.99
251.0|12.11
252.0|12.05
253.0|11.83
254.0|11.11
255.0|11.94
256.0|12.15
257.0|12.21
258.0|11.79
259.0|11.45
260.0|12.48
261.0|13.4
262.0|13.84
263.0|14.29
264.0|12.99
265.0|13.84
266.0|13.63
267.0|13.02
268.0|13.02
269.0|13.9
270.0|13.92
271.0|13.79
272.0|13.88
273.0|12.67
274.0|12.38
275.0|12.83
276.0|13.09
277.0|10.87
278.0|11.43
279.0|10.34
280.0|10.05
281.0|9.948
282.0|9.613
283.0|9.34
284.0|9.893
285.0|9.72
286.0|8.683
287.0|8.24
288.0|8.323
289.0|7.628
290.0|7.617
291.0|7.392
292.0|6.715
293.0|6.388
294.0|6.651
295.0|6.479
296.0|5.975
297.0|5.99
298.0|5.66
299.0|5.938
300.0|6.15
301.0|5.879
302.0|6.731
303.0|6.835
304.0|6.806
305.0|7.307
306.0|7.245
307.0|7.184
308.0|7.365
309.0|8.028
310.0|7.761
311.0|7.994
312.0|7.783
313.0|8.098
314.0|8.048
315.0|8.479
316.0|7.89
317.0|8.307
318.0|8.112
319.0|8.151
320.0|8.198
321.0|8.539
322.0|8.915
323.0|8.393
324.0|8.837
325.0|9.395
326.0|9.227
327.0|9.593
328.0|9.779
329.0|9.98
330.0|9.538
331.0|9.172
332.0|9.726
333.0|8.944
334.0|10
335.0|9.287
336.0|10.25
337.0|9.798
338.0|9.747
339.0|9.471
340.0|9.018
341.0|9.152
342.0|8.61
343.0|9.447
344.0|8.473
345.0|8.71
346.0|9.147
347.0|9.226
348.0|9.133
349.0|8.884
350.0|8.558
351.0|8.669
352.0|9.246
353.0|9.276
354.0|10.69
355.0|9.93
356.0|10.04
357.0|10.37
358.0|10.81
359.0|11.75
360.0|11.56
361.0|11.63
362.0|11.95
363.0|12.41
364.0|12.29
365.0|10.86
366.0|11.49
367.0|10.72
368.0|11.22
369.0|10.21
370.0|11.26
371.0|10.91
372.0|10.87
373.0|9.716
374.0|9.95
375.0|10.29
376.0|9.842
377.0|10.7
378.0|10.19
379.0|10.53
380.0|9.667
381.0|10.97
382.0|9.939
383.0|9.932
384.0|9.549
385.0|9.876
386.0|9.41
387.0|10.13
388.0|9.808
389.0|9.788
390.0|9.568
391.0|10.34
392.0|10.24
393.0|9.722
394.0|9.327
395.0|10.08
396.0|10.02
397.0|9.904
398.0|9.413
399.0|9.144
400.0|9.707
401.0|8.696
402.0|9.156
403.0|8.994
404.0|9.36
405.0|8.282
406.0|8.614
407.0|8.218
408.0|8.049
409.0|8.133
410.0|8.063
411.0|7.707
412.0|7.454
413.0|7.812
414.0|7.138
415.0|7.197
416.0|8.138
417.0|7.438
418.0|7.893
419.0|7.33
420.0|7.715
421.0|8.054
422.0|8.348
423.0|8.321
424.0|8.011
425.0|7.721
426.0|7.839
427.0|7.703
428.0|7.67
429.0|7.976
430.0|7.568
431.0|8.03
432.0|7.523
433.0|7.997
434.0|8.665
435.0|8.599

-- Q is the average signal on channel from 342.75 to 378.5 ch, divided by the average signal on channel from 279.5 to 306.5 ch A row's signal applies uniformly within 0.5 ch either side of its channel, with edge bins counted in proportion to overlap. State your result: 1.37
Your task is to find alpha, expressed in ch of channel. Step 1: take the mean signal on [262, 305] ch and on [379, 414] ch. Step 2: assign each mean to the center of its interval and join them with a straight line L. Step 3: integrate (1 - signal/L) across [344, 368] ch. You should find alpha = -2.2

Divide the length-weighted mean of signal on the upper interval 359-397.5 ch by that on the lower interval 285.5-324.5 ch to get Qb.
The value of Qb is 1.40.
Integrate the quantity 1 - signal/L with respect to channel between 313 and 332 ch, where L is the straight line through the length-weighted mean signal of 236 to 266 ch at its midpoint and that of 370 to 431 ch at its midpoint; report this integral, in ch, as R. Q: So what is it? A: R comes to 3.6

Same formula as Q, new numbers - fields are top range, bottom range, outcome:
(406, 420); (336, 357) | 0.83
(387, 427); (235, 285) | 0.70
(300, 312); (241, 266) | 0.57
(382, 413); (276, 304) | 1.15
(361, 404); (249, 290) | 0.87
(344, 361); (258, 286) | 0.80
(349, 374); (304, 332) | 1.26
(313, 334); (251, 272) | 0.69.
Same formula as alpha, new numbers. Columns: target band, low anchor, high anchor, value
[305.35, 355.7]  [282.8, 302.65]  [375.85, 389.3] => -2.7 ch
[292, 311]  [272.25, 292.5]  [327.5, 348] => 5.8 ch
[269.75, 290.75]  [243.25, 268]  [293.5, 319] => -1.3 ch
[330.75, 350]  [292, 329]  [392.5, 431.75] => -3.5 ch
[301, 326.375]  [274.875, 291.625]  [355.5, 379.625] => 5.4 ch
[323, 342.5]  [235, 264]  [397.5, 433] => 1.8 ch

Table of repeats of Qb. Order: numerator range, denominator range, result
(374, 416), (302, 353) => 1.07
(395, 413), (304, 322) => 1.11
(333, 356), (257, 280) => 0.73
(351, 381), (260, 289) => 0.91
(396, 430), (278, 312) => 1.07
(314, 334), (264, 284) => 0.73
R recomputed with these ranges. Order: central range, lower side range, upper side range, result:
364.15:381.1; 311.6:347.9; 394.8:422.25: -3.7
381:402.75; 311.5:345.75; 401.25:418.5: -3.7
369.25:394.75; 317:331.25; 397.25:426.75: -4.9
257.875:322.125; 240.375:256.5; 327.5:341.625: 9.2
